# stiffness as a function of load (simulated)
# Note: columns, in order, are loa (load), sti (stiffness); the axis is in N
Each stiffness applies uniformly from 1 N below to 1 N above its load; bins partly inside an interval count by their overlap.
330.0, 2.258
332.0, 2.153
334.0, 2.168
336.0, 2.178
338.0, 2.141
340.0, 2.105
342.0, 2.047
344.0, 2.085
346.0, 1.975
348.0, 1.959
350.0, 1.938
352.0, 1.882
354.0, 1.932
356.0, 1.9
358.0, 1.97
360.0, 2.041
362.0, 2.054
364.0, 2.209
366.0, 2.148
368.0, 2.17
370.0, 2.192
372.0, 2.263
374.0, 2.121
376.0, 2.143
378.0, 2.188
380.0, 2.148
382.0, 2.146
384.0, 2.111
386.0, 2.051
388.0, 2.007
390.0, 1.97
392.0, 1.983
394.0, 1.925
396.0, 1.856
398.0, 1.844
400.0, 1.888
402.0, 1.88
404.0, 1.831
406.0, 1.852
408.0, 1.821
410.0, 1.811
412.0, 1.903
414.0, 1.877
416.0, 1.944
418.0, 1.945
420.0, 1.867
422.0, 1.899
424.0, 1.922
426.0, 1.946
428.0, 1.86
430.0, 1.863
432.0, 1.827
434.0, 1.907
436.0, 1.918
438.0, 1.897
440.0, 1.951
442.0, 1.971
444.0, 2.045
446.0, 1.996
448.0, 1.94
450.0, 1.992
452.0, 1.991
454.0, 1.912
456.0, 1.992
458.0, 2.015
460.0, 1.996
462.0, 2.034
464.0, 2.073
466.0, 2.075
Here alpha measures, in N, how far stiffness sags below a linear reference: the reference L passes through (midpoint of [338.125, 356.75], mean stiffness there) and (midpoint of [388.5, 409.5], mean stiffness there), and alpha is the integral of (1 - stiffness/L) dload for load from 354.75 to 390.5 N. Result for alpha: -3.0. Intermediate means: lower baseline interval 1.99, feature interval 2.1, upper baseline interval 1.89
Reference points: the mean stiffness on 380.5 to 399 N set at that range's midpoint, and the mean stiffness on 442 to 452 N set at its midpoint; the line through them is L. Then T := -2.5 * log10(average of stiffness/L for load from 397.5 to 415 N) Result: 0.08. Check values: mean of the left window 1.99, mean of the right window 1.99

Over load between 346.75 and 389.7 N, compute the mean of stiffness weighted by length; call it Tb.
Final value 2.07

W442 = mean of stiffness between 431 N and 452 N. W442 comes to 1.95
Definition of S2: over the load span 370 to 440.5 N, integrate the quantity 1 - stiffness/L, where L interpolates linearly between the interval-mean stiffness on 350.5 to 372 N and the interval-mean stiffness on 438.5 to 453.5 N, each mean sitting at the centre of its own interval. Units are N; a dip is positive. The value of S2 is 2.1 N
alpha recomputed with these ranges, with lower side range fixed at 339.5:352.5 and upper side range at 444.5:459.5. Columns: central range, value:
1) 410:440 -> 1.3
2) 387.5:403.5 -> 0.6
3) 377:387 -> -0.7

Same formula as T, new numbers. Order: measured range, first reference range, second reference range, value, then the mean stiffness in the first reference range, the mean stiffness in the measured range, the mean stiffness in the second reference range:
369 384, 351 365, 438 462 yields -0.09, 2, 2.17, 1.98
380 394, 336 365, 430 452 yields -0.03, 2.02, 2.04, 1.94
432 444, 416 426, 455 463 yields 0.02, 1.92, 1.93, 2.01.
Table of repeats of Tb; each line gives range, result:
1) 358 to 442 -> 1.98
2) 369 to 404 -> 2.04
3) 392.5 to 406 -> 1.87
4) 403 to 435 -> 1.88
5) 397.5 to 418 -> 1.87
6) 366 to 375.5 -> 2.18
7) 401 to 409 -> 1.85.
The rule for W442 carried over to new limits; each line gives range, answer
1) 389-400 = 1.91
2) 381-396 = 2.02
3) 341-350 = 2.01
